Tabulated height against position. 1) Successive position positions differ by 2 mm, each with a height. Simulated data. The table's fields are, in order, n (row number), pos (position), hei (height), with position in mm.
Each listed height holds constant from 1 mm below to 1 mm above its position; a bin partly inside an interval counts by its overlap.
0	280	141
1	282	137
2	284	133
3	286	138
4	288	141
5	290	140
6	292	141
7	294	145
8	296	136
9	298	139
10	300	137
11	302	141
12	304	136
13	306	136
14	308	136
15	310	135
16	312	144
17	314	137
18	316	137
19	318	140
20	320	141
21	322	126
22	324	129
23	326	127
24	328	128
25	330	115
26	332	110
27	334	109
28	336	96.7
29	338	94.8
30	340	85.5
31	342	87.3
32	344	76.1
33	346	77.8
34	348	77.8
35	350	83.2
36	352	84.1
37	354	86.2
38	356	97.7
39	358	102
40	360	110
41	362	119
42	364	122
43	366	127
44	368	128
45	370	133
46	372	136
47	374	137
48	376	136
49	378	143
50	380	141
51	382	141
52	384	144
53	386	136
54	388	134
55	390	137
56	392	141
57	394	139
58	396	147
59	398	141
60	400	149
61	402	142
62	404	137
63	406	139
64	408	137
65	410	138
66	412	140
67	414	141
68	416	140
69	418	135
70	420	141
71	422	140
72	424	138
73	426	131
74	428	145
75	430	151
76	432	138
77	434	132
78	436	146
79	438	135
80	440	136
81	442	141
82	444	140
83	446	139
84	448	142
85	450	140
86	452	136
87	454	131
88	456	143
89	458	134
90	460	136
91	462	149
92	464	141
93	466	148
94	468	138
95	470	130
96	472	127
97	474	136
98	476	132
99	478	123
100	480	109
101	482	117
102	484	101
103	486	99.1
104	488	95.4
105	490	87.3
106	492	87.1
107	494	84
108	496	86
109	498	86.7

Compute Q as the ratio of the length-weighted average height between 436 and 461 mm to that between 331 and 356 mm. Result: 1.54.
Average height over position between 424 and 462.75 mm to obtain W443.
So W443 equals 139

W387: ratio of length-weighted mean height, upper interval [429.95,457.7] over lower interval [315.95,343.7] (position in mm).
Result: 1.2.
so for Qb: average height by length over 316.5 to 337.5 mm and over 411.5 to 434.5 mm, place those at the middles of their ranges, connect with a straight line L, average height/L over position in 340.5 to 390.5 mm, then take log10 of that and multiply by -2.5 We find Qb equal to 0.12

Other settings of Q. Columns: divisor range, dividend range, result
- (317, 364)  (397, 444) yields 1.33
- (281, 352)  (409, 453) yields 1.14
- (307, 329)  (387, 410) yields 1.04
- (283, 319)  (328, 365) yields 0.70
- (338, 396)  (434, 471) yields 1.19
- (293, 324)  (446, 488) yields 0.95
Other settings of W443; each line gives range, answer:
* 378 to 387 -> 141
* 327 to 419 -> 122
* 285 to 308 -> 139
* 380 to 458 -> 140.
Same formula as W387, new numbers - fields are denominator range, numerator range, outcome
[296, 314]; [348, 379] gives 0.83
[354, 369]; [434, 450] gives 1.23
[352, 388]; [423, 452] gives 1.12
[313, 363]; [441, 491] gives 1.20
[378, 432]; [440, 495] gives 0.90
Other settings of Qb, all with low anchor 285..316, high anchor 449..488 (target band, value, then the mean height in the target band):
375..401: -0.055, 141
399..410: -0.062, 141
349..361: 0.399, 93.9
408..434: -0.061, 139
